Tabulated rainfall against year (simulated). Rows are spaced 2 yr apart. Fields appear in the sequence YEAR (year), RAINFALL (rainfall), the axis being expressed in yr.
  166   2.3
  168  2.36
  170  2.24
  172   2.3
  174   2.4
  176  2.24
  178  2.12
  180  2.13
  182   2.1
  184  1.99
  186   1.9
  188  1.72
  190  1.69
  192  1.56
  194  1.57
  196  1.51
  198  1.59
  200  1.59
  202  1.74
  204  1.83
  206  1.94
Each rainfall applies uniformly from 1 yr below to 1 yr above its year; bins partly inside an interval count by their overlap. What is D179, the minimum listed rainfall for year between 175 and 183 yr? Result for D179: 2.1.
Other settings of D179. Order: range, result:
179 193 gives 1.56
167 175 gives 2.24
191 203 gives 1.51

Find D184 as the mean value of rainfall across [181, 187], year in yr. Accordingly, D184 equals 2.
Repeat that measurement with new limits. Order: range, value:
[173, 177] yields 2.32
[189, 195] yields 1.61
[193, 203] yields 1.6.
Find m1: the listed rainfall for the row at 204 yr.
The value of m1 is 1.83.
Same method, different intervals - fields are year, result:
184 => 1.99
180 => 2.13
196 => 1.51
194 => 1.57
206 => 1.94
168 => 2.36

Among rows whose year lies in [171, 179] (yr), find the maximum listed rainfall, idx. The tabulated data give 2.4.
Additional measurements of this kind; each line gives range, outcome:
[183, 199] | 1.99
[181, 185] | 2.1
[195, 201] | 1.59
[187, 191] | 1.72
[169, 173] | 2.3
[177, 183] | 2.13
